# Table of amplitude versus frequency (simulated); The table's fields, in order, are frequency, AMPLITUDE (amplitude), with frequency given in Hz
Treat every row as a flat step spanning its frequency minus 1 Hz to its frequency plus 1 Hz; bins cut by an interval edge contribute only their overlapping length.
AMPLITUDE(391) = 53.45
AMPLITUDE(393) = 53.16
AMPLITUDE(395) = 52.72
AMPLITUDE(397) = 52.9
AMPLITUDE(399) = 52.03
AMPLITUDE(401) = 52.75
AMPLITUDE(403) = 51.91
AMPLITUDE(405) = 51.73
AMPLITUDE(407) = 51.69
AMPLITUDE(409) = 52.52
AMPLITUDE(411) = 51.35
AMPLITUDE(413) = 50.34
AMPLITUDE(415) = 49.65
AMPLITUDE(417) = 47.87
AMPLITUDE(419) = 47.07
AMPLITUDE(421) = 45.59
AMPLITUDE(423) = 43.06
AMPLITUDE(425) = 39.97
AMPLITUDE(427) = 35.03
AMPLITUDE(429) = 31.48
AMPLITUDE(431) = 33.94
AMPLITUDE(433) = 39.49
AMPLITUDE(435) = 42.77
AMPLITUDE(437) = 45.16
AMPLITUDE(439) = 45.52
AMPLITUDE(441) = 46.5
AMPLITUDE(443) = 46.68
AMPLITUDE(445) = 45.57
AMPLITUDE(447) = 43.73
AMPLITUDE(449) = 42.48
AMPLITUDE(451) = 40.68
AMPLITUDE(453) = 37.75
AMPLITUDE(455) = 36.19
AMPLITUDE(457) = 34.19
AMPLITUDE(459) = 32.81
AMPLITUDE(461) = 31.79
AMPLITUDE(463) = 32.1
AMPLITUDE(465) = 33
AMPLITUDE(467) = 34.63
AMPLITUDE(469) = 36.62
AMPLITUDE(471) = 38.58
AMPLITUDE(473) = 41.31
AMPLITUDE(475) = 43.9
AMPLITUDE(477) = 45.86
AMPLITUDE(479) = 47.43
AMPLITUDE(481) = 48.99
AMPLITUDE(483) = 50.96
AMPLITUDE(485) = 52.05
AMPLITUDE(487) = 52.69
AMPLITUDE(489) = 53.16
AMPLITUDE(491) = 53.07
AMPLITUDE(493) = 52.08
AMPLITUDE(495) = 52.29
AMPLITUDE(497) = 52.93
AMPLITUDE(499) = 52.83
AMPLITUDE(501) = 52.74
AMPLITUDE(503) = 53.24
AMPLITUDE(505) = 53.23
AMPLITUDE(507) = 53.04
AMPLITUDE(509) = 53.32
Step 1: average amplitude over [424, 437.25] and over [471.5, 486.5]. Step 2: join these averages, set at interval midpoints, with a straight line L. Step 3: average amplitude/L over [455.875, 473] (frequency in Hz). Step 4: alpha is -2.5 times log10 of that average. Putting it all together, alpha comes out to 0.27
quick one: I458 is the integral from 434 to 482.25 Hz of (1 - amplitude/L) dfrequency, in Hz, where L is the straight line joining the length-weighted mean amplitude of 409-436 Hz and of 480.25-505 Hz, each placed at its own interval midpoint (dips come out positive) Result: 7.2 Hz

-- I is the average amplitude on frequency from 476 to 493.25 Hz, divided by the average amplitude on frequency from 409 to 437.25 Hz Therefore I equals 1.17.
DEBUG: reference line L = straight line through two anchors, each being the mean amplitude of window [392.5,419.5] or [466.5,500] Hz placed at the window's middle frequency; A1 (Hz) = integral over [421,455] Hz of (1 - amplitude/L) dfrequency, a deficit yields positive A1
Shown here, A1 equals 5.9 Hz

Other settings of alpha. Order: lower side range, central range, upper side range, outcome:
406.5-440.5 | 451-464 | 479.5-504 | 0.36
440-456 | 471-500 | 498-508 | 0.00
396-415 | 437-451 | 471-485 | 0.09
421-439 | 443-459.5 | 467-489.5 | 0.06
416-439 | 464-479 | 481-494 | 0.24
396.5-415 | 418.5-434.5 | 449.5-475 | 0.17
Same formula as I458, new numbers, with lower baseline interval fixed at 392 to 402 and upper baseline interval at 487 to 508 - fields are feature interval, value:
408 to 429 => 2.87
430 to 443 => 2.51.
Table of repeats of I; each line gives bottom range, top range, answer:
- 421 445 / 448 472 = 0.87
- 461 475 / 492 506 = 1.45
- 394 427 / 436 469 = 0.80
